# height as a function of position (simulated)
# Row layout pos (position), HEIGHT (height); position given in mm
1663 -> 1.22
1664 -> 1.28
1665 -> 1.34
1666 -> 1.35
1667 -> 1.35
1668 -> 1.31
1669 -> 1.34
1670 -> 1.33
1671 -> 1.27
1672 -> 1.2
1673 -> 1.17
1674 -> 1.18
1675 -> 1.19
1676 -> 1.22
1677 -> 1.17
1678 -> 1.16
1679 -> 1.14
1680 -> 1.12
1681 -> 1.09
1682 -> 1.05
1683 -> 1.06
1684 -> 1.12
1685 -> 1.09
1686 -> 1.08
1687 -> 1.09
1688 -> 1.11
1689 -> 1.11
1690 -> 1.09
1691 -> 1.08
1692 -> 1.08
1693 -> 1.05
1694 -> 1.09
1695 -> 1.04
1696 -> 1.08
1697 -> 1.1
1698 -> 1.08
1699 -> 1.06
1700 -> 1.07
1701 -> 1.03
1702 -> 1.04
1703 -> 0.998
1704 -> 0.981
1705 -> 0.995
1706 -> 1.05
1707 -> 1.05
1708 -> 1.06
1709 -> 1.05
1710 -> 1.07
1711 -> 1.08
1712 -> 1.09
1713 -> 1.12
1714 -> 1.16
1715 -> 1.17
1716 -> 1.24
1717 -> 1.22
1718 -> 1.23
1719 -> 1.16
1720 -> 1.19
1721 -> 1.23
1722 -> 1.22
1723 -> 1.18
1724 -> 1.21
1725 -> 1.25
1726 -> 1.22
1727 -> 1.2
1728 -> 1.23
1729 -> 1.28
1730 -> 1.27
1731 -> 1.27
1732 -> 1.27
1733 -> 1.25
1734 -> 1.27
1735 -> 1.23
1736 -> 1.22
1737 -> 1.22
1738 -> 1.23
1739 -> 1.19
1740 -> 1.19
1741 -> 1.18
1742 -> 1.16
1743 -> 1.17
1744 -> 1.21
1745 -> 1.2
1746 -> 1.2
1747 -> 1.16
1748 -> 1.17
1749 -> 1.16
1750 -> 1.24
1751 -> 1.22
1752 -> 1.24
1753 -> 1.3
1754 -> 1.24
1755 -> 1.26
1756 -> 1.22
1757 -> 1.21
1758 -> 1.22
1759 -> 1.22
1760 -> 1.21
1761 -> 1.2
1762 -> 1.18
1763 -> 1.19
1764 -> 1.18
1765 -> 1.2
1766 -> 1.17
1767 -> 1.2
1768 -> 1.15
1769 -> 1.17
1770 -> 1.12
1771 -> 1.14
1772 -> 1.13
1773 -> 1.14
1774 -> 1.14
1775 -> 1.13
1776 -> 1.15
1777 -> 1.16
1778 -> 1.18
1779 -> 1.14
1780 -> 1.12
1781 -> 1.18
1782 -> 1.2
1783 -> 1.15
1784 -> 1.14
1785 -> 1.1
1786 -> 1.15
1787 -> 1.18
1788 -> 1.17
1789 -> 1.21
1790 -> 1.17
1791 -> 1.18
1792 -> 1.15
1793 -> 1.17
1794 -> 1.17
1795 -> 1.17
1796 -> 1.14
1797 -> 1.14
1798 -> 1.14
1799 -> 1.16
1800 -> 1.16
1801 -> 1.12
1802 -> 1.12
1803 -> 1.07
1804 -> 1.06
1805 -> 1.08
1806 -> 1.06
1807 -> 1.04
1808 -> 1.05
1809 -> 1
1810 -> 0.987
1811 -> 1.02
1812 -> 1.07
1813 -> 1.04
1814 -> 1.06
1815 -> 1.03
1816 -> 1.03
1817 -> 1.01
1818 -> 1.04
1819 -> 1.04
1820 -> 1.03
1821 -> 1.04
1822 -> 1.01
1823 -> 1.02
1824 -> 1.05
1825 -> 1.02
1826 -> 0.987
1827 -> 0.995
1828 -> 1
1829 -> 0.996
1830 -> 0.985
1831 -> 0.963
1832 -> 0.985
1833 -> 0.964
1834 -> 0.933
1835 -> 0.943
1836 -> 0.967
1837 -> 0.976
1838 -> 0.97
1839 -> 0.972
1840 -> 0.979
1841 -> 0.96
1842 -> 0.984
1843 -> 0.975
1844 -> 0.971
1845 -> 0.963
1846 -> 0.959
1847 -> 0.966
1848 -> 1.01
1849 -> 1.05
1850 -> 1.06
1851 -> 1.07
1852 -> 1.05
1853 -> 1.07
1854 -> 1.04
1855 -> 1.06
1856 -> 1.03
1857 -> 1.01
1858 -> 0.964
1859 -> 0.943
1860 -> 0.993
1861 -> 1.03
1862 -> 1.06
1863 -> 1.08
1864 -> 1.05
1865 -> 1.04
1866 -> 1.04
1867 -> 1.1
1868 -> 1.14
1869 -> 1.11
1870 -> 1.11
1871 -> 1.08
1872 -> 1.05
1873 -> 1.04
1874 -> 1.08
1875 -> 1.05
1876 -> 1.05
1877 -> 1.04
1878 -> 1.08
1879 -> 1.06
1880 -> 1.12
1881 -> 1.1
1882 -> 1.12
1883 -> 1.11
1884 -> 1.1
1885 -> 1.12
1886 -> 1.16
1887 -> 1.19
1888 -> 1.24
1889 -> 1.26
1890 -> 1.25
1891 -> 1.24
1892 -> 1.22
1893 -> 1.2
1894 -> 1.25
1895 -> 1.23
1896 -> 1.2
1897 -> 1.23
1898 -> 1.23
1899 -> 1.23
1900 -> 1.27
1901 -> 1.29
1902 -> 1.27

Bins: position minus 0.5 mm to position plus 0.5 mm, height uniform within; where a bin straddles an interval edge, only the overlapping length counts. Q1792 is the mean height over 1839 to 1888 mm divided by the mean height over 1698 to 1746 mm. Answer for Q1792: 0.90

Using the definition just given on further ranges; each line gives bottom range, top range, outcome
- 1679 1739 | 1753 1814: 1.01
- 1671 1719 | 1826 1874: 0.92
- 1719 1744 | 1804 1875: 0.84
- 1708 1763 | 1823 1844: 0.82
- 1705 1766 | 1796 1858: 0.86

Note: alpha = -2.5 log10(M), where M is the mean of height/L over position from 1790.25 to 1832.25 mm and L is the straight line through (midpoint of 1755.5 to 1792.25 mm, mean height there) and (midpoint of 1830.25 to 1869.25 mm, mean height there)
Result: 0.03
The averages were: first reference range 1.17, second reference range 1.01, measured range 1.06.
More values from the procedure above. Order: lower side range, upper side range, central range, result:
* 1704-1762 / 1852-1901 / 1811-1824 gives 0.11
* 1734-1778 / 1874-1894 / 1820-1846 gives 0.18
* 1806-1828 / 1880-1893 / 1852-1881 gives 0.08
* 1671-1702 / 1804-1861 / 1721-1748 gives -0.13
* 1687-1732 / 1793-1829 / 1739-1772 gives -0.09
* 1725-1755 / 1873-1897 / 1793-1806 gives 0.06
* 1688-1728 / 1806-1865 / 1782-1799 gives -0.11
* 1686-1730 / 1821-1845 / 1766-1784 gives -0.10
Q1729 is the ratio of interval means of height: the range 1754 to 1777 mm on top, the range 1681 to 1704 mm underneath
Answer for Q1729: 1.10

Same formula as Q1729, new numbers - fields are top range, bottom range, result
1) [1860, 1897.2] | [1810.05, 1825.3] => 1.09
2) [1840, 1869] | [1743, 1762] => 0.84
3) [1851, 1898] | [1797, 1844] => 1.08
